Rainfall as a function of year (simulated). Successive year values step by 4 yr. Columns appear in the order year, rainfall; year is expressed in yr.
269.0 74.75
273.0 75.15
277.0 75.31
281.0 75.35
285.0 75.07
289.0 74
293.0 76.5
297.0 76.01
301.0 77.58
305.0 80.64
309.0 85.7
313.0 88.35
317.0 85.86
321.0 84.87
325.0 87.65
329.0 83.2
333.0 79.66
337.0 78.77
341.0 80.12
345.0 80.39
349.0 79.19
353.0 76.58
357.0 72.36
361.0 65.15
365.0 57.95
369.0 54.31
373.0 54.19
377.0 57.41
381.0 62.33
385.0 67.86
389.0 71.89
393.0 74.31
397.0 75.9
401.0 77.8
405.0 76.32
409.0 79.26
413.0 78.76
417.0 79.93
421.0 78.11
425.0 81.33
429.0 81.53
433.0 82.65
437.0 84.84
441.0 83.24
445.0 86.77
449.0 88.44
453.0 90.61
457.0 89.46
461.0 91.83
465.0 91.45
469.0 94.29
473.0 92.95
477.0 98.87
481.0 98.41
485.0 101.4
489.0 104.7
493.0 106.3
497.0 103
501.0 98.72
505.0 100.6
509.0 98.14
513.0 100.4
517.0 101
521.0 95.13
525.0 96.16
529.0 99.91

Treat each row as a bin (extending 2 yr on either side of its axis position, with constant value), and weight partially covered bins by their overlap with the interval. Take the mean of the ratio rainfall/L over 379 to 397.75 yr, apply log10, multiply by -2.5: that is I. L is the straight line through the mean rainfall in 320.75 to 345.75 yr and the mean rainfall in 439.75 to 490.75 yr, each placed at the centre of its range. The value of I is 0.23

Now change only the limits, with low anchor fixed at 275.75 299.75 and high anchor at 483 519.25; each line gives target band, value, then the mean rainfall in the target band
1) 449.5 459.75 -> 0.07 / 89.9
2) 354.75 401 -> 0.30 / 65.5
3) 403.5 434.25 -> 0.15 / 79.7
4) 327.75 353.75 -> 0.03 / 79.8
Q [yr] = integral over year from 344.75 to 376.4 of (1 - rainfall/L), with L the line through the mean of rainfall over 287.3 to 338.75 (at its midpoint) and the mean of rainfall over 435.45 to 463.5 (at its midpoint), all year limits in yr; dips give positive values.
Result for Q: 6.6 yr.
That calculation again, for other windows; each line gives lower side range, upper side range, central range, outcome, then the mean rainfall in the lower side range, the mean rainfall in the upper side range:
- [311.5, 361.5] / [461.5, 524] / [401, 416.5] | 1.9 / 80.5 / 98.8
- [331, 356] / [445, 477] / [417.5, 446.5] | 2.0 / 78.8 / 91.5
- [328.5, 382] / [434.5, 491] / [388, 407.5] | 0.8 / 69.9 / 92.6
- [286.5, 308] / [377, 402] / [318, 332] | -1.8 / 77.3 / 70.3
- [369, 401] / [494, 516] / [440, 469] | -1.1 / 66.2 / 100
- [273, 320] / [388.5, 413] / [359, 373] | 3.4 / 79.1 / 76.4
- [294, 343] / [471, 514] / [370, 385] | 5.0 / 82.2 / 100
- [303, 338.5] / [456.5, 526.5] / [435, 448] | 1.2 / 83.9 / 98.1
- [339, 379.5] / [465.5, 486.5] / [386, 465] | 2.2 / 67.7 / 96.7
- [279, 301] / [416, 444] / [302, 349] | -3.5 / 75.6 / 81.9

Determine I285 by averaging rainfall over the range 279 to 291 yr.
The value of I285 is 74.8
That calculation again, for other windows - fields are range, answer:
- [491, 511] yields 101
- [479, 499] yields 103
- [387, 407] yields 75.2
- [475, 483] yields 98.6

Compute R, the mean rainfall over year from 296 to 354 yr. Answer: 81.8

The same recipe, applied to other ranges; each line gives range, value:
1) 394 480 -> 85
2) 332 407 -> 70.5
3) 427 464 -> 86.7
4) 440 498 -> 94.8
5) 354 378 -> 61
